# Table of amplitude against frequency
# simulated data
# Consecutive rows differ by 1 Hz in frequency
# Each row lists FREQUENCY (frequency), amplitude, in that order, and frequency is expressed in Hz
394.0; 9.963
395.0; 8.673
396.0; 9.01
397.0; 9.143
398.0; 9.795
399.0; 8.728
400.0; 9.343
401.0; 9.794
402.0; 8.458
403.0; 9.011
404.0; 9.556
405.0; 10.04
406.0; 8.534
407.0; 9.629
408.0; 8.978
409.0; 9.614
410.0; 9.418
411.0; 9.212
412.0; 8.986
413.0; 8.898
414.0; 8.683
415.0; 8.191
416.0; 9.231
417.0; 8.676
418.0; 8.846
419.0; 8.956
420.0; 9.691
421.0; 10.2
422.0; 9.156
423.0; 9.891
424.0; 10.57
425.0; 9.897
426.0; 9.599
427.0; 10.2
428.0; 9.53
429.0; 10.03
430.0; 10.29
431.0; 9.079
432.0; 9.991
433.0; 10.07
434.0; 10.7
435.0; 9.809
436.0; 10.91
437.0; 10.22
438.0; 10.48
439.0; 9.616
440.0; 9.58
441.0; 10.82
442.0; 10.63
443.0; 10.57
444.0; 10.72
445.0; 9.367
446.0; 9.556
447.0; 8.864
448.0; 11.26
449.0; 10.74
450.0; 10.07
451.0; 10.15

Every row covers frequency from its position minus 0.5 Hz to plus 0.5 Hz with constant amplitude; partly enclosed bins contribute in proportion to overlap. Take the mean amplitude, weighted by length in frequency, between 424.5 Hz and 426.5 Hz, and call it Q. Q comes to 9.75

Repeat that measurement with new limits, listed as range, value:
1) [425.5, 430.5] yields 9.93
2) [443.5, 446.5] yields 9.88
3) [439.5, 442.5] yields 10.3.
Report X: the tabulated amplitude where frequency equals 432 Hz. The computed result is 9.991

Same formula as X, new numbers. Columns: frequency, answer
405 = 10.04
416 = 9.231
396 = 9.01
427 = 10.2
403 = 9.011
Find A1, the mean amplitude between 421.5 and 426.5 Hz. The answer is 9.82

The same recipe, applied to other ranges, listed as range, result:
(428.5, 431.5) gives 9.8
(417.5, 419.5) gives 8.9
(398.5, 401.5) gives 9.29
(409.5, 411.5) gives 9.31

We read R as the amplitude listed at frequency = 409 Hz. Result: 9.614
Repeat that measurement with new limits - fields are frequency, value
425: 9.897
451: 10.15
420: 9.691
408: 8.978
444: 10.72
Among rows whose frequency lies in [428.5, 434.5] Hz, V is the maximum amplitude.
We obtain 10.7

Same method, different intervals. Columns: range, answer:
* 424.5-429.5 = 10.2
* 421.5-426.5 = 10.57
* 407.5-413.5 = 9.614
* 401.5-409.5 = 10.04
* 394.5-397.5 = 9.143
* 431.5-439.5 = 10.91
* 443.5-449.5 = 11.26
